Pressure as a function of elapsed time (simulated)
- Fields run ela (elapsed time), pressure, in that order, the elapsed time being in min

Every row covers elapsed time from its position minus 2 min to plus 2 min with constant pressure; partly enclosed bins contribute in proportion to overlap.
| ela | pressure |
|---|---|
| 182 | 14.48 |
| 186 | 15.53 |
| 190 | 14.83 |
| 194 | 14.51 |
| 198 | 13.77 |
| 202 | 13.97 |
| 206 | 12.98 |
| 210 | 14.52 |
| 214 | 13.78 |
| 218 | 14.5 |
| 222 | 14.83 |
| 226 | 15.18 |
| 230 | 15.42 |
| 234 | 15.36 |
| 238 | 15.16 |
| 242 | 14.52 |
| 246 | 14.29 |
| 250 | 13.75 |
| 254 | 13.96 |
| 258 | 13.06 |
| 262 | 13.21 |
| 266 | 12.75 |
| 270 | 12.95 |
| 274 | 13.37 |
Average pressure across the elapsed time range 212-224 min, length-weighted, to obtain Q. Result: 14.4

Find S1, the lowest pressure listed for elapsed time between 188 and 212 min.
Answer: 12.98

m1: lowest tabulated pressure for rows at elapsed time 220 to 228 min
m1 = 14.83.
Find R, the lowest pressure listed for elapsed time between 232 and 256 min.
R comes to 13.75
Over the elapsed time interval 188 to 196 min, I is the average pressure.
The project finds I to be 14.7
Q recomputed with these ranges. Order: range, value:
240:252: 14.2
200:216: 13.8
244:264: 13.7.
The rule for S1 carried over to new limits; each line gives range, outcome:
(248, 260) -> 13.06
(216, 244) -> 14.5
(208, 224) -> 13.78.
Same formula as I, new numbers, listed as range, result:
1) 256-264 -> 13.1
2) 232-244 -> 15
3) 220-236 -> 15.2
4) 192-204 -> 14.1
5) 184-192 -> 15.2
